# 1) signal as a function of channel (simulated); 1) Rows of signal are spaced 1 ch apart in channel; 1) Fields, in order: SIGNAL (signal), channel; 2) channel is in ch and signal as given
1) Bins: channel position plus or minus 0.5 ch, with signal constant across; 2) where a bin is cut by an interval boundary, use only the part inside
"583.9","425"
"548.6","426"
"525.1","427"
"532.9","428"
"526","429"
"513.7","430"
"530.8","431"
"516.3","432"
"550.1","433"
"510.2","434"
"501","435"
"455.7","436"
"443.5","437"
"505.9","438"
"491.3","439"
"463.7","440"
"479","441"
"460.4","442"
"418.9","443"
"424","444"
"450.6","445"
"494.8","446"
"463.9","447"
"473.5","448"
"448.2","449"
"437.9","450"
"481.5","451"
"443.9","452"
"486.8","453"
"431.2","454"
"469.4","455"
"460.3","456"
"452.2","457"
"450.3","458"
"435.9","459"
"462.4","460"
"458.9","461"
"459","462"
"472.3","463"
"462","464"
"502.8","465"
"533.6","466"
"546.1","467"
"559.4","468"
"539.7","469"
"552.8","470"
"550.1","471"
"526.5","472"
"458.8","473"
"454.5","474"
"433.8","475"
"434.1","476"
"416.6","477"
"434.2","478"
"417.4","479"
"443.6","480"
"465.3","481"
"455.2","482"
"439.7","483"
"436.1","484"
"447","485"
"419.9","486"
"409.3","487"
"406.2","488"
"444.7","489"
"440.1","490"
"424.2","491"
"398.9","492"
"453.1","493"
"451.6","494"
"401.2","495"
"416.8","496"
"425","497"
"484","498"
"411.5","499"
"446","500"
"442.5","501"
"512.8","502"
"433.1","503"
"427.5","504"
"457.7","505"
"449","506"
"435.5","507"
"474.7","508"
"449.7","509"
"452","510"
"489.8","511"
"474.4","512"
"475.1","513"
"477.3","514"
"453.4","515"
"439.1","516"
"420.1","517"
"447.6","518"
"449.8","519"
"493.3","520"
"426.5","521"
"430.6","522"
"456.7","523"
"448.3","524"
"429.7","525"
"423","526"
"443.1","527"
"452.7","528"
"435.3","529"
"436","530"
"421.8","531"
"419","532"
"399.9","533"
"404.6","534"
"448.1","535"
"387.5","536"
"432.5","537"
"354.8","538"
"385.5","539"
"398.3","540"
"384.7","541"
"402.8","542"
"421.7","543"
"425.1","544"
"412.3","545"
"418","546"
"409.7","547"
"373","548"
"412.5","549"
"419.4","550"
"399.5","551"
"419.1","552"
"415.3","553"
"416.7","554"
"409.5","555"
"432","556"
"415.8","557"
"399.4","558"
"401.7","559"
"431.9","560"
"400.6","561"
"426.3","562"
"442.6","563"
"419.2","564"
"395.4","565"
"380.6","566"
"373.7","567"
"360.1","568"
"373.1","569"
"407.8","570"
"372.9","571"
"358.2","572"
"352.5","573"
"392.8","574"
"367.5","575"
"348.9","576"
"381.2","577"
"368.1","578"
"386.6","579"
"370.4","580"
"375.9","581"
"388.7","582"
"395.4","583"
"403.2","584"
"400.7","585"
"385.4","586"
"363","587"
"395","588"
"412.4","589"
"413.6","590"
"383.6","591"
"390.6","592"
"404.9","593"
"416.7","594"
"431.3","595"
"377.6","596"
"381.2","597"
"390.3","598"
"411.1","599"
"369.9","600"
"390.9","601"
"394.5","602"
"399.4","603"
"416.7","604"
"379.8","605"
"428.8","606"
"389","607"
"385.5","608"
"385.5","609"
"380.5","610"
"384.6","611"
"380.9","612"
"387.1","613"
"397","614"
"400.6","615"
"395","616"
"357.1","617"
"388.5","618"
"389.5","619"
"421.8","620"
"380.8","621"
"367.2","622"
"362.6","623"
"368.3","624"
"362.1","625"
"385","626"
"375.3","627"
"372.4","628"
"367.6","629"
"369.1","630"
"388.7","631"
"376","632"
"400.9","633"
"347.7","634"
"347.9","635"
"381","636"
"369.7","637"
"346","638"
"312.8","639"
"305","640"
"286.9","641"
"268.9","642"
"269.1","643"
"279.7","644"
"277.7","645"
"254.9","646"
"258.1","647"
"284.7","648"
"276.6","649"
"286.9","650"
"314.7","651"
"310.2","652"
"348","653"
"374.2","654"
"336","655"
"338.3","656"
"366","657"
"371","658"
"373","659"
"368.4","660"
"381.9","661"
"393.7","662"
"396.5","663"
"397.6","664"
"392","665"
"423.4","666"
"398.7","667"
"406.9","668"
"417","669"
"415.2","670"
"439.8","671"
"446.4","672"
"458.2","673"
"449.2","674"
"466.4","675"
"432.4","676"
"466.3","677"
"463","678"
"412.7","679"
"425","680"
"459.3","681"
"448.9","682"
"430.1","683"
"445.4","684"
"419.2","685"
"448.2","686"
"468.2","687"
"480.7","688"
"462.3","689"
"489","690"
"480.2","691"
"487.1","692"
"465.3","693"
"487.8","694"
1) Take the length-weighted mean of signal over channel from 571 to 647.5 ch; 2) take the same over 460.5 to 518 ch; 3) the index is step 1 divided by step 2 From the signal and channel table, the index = 0.81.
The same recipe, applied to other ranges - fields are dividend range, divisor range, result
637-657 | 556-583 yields 0.78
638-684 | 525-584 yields 0.92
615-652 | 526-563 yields 0.83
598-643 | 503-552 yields 0.87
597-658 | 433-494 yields 0.77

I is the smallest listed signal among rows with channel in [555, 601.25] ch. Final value 348.9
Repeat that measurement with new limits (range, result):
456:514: 398.9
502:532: 419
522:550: 354.8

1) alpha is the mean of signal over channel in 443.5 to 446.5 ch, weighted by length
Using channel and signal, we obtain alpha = 456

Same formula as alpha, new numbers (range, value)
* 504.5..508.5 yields 454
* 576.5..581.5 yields 376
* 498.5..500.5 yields 429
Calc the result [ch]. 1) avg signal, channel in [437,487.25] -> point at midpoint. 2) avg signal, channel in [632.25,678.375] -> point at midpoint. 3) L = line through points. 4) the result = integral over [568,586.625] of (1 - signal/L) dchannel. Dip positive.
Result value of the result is 1.2 ch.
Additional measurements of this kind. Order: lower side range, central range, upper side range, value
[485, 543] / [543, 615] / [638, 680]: 1.37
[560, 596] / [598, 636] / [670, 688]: 2.54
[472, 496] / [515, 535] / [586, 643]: -0.89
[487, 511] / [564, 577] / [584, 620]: 1.04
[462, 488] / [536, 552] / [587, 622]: 0.98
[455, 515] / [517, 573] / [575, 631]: 1.22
